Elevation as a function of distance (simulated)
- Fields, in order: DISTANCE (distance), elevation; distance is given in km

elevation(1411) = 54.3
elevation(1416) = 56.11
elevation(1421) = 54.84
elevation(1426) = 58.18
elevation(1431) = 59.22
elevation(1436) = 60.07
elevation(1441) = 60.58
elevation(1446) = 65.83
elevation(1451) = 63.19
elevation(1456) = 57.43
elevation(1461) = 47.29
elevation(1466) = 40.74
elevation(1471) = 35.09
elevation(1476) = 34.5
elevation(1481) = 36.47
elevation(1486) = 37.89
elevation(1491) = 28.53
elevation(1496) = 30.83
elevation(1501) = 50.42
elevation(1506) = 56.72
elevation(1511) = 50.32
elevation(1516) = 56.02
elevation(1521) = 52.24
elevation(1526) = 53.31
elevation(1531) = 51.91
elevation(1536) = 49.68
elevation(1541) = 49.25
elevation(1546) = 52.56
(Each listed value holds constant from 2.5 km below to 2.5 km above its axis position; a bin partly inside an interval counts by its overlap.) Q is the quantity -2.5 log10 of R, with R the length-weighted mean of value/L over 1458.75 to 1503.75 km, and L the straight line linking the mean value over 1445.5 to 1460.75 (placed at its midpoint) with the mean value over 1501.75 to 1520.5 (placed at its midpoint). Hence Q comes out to 0.434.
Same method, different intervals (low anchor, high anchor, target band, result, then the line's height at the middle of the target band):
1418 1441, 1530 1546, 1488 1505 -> 0.357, 53.5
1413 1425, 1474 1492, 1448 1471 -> -0.182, 42.5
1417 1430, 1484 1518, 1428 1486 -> 0.029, 51.4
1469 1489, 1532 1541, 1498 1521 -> -0.214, 43.3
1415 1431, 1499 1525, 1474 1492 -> 0.484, 54.4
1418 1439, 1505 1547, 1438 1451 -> -0.108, 57.1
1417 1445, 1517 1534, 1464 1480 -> 0.465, 56.2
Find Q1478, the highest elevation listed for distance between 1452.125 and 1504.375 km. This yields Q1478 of 57.43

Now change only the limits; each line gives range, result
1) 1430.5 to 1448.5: 65.83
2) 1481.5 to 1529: 56.72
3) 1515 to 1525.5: 56.02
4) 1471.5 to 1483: 36.47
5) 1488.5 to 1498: 30.83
